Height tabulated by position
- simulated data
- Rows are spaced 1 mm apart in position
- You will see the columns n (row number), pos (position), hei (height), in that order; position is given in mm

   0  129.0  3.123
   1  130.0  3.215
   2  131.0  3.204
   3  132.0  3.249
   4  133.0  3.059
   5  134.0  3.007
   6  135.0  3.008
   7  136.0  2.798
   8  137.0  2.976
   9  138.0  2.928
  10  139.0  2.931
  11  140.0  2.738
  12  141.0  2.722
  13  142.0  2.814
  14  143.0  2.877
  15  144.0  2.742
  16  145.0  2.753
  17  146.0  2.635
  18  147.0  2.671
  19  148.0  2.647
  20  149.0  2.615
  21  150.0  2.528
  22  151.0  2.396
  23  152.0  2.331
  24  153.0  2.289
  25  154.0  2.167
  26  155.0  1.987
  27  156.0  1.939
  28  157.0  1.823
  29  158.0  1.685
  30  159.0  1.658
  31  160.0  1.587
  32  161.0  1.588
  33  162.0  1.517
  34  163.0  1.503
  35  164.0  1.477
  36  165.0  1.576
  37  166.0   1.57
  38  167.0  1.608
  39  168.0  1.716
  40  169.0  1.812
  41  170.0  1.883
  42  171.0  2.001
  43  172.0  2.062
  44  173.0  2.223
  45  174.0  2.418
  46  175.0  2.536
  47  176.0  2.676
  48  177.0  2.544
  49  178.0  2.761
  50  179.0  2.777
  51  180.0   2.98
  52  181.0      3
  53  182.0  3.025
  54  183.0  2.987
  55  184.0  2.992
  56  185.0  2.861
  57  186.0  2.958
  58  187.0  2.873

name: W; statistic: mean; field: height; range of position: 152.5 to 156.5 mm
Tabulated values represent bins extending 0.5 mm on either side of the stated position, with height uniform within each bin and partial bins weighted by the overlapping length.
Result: 2.1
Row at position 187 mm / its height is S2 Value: 2.873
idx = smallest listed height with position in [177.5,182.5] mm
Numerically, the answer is 2.761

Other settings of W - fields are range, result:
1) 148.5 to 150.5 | 2.57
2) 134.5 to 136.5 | 2.9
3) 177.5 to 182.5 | 2.91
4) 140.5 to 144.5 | 2.79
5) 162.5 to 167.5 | 1.55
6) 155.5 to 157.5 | 1.88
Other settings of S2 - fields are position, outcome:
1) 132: 3.249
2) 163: 1.503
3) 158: 1.685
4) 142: 2.814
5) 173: 2.223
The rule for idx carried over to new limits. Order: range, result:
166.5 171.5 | 1.608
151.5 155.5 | 1.987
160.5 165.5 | 1.477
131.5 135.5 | 3.007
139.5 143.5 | 2.722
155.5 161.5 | 1.587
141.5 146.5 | 2.635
